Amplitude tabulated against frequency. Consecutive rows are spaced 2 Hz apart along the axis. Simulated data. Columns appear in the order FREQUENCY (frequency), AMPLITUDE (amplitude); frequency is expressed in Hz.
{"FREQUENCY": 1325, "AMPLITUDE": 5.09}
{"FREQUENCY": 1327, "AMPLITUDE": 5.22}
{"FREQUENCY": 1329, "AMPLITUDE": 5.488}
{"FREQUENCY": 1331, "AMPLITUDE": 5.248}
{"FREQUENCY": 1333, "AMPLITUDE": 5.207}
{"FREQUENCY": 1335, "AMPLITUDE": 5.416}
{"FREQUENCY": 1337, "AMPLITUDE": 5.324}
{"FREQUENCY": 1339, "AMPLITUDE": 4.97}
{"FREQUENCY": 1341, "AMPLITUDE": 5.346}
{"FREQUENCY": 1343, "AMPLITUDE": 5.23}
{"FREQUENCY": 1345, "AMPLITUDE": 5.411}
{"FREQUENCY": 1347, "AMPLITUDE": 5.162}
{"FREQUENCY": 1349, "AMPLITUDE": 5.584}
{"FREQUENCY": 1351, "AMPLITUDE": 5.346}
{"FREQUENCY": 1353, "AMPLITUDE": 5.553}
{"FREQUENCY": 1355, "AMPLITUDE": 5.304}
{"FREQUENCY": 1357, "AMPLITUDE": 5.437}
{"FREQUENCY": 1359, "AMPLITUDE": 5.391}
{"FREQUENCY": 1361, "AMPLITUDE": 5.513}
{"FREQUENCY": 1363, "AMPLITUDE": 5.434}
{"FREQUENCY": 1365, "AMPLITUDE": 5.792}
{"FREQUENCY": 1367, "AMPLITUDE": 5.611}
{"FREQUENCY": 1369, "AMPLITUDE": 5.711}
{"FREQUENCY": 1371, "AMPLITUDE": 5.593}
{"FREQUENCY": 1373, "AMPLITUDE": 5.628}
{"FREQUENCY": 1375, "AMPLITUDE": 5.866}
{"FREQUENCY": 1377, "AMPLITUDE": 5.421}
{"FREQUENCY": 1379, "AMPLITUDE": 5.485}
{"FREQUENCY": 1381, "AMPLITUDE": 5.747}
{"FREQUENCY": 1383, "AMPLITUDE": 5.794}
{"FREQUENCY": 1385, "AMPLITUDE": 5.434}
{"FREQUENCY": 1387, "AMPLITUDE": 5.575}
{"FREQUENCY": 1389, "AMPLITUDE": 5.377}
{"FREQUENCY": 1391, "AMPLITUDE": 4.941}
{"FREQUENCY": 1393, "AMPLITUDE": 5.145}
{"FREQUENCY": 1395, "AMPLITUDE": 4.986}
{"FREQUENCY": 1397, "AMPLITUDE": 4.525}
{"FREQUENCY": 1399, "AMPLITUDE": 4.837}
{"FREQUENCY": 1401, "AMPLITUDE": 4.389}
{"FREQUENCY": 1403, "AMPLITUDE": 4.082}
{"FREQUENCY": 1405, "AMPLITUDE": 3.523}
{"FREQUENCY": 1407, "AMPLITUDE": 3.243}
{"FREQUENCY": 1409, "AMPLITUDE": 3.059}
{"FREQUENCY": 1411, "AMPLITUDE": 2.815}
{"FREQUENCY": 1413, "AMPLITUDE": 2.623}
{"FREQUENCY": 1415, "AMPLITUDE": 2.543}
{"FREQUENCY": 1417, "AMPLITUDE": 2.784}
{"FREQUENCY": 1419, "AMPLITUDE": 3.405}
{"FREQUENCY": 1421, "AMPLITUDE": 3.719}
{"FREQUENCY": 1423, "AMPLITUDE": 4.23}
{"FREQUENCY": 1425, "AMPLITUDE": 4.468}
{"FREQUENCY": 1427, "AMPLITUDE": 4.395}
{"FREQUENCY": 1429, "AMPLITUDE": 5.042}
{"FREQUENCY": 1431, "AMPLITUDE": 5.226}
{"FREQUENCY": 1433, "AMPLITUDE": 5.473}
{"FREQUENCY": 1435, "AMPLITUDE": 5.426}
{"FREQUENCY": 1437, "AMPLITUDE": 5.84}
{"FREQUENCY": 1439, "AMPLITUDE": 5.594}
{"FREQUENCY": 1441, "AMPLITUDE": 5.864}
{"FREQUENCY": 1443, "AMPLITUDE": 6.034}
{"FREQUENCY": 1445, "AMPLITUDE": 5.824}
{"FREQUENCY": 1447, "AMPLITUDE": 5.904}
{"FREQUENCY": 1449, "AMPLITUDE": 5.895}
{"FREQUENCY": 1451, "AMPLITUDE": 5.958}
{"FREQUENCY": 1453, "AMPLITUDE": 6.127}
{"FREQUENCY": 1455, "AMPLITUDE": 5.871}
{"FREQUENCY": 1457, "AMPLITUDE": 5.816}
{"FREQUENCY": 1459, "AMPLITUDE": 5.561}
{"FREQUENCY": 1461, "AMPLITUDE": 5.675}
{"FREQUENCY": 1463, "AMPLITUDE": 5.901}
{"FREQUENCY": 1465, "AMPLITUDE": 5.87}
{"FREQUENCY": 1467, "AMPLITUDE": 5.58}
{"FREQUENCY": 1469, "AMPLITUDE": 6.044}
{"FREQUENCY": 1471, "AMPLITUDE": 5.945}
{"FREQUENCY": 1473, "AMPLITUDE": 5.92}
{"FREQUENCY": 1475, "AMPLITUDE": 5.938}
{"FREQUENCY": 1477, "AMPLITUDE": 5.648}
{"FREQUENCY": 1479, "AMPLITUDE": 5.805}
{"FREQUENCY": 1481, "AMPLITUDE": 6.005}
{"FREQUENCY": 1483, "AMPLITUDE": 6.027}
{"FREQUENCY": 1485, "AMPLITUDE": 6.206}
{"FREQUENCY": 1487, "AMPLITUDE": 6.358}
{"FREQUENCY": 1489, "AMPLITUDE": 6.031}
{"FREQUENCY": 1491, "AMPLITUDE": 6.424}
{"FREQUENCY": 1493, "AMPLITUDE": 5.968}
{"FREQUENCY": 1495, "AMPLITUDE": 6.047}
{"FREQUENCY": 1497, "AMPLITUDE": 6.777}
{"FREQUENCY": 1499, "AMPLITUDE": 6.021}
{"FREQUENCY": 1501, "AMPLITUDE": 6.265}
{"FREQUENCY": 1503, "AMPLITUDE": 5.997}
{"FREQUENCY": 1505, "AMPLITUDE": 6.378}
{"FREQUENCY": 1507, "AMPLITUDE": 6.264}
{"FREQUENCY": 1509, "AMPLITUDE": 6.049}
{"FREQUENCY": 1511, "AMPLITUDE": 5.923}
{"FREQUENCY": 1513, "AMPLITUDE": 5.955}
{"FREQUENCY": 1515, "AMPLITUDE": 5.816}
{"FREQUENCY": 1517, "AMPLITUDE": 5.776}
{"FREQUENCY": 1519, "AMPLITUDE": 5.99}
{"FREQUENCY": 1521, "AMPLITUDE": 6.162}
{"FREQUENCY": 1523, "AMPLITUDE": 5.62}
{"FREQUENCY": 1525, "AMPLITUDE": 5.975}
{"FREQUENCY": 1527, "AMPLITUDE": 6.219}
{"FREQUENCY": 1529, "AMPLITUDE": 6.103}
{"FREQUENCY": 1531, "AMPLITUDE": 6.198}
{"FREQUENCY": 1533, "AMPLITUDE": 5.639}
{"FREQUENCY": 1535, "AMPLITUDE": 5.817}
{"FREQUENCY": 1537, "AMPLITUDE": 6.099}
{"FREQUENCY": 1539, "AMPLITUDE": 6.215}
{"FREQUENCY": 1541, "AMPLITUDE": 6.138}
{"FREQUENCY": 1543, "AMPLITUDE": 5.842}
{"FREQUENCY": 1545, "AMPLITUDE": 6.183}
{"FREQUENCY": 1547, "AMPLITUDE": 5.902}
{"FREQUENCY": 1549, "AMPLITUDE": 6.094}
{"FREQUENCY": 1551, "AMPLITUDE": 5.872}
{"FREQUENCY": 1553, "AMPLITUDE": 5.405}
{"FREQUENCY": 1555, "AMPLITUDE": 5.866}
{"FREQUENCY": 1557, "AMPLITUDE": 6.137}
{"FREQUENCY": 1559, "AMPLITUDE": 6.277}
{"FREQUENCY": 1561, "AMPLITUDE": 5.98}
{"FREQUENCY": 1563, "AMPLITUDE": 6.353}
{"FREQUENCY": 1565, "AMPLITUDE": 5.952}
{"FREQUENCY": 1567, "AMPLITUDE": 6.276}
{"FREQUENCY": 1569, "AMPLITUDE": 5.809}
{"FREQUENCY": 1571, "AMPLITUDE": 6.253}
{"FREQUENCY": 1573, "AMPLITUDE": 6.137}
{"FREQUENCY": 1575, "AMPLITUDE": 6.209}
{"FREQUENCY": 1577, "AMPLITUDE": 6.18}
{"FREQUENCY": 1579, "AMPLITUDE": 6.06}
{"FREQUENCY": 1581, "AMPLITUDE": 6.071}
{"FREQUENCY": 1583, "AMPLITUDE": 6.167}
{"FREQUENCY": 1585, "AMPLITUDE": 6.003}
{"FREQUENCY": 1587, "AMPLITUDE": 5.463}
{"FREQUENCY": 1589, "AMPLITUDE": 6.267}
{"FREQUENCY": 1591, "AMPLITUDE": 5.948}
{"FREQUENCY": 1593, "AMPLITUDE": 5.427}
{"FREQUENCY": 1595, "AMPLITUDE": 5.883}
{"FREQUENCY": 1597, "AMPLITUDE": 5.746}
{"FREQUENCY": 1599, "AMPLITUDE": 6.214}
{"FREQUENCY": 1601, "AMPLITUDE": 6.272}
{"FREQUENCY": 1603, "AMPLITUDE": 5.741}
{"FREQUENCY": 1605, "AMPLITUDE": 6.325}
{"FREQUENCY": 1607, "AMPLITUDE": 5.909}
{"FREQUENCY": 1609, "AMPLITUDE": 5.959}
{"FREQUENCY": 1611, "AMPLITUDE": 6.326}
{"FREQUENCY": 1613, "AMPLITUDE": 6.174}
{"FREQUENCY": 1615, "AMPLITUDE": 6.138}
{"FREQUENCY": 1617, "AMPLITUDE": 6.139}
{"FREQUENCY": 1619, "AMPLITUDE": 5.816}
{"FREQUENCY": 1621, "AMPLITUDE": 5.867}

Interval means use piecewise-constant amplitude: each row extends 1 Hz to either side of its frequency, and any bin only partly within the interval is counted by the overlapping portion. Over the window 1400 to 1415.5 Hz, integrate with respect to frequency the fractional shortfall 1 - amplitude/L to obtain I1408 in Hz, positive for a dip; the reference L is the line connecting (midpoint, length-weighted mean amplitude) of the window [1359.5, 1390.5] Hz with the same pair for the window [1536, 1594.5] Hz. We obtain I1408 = 6.4 Hz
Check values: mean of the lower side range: 5.58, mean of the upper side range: 6.02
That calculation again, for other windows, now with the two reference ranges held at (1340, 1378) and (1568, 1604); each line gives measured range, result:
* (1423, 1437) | 1.58 Hz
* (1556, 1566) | -0.34 Hz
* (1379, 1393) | 0.24 Hz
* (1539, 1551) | -0.27 Hz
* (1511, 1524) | -0.11 Hz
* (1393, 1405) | 2.27 Hz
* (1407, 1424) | 7.46 Hz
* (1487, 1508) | -1.55 Hz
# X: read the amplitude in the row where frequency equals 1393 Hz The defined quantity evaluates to 5.145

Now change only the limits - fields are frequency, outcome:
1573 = 6.137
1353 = 5.553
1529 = 6.103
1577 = 6.18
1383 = 5.794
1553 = 5.405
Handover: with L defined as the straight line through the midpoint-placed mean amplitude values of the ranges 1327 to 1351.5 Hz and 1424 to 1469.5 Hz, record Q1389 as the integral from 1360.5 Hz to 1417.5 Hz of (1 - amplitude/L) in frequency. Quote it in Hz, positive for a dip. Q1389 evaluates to 7.2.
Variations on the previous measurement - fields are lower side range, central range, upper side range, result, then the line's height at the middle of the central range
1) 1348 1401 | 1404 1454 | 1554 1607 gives 8.8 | 5.57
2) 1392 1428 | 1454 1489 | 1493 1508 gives -2.9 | 5.46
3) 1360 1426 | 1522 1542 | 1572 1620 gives -1.5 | 5.59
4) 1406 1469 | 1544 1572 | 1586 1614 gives -1.6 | 5.7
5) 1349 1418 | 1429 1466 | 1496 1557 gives -2.6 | 5.37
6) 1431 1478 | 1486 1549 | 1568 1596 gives -1.9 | 5.89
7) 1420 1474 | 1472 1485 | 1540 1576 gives -0.6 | 5.67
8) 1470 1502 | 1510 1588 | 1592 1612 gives 0.3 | 6.03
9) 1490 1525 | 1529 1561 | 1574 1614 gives 0.4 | 6.05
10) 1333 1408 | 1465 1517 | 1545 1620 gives -3.4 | 5.68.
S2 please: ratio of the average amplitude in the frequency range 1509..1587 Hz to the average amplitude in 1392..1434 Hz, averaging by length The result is 1.49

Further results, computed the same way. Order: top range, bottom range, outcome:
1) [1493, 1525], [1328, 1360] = 1.14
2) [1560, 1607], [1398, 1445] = 1.40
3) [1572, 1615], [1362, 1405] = 1.15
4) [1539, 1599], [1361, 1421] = 1.29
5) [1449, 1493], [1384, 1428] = 1.45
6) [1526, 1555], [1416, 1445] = 1.23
